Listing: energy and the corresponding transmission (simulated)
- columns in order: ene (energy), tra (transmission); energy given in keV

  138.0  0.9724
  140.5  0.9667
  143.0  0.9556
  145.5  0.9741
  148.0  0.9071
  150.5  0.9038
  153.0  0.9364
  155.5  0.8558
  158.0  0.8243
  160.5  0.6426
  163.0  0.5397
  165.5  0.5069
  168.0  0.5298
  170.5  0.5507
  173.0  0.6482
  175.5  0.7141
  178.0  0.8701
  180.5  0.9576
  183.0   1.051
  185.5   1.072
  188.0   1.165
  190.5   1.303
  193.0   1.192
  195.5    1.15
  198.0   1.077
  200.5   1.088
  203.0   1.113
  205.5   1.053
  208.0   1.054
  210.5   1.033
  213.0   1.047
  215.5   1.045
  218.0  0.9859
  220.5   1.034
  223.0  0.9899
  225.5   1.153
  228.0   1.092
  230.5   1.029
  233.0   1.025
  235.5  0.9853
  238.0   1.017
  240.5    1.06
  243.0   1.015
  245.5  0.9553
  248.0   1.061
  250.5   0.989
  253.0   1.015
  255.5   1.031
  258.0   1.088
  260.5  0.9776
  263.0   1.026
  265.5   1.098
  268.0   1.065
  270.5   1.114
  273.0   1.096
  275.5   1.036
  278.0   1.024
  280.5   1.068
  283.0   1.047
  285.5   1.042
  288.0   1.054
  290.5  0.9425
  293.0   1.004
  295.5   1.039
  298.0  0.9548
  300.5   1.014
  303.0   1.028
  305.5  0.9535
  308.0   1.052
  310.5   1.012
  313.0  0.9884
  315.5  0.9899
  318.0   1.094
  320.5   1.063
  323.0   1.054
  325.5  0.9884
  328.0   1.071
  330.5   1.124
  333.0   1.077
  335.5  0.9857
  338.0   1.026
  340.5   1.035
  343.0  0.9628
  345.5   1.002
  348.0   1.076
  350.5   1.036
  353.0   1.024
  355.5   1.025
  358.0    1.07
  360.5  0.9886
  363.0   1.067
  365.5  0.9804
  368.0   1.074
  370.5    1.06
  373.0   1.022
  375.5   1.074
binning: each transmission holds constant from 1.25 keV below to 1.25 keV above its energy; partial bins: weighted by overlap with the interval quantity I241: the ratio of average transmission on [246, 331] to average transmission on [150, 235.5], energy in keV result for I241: 1.1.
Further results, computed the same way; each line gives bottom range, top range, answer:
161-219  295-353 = 1.09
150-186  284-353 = 1.34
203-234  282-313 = 0.96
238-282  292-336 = 0.99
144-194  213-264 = 1.20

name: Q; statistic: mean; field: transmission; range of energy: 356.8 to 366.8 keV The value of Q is 1.03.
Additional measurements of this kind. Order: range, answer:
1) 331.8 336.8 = 1.03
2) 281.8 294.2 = 1.02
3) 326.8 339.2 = 1.06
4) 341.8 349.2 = 1.01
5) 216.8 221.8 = 1.01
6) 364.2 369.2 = 1.03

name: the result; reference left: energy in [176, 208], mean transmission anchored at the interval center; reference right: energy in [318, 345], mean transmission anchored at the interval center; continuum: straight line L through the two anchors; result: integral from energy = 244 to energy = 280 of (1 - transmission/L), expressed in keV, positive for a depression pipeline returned 0.6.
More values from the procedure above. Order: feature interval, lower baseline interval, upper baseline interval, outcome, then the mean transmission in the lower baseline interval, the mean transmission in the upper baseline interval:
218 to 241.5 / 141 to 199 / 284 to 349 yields -2.5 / 0.884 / 1.02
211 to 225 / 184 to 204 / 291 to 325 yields 1.1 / 1.14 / 1.02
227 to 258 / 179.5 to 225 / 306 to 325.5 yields 1.1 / 1.08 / 1.03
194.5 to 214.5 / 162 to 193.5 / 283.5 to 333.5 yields -4.3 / 0.848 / 1.03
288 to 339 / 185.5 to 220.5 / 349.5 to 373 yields 1.5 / 1.1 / 1.04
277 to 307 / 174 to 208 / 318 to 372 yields 0.9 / 1.06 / 1.04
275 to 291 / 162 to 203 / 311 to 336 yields -0.5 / 0.91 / 1.04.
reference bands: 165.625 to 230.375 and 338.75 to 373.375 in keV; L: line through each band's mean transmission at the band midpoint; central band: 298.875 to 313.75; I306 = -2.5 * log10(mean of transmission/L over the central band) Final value 0.01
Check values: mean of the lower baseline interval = 0.991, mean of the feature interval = 1.01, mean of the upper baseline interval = 1.03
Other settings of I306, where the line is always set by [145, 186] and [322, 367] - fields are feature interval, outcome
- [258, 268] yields -0.14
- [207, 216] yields -0.23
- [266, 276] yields -0.16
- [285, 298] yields -0.05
